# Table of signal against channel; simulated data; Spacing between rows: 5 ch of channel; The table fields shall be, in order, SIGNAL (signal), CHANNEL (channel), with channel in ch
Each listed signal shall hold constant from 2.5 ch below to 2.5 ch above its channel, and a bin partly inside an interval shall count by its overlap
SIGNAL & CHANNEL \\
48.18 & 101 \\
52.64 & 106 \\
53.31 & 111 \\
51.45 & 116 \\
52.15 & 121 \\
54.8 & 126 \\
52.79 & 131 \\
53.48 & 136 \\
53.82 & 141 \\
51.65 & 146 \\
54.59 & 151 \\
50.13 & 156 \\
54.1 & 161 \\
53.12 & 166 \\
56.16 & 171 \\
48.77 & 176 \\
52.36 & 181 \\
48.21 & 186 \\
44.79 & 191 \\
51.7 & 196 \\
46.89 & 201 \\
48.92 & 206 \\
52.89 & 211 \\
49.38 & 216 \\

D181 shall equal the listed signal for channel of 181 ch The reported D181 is 52.36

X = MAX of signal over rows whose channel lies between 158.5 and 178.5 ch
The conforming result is 56.16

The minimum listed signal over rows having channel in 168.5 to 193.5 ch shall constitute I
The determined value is 44.79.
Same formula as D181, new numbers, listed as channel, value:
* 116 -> 51.45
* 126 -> 54.8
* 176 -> 48.77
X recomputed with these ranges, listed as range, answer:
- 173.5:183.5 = 52.36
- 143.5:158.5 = 54.59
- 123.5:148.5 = 54.8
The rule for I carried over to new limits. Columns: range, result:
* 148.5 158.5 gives 50.13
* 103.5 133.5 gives 51.45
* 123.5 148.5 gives 51.65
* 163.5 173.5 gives 53.12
